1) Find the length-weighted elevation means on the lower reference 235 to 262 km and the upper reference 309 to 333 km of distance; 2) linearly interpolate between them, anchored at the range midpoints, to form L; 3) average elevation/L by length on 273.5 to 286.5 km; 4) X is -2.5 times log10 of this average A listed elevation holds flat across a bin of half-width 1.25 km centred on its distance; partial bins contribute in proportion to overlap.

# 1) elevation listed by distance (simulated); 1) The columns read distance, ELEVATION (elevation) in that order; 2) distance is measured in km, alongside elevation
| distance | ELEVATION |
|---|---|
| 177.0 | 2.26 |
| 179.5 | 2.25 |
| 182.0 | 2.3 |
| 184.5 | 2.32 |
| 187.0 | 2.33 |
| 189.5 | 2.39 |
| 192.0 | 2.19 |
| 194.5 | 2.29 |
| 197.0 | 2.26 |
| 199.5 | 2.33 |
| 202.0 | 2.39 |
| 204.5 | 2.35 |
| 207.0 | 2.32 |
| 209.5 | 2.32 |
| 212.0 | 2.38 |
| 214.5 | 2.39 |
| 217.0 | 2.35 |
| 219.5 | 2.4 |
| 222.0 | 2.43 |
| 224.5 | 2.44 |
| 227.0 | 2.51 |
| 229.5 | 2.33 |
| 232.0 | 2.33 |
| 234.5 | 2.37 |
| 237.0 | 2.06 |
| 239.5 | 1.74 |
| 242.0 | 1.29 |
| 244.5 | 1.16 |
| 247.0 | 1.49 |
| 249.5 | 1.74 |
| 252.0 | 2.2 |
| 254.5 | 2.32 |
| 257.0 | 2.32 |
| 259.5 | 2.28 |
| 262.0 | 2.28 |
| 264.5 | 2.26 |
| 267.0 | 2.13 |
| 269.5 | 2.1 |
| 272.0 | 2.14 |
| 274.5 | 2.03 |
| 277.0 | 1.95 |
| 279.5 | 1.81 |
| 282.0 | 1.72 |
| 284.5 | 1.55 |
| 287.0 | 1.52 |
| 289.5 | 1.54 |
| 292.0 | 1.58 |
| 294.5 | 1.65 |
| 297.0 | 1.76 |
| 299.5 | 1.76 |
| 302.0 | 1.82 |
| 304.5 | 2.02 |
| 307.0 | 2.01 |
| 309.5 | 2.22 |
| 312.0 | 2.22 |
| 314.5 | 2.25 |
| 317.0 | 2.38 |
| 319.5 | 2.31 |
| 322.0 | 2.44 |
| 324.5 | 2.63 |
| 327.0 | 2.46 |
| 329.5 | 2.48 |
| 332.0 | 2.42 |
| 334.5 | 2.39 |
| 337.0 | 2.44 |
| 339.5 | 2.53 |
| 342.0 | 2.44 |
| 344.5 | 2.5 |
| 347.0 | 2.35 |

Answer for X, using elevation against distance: 0.175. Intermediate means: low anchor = 1.89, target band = 1.79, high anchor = 2.39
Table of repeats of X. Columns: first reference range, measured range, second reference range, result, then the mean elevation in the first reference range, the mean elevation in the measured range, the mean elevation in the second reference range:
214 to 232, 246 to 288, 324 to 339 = 0.212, 2.4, 2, 2.47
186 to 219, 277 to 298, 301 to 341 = 0.365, 2.33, 1.66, 2.32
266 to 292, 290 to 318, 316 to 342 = 0.103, 1.83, 1.95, 2.45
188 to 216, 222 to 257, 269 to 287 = 0.041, 2.33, 2.03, 1.87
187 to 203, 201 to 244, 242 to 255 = -0.122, 2.31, 2.24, 1.7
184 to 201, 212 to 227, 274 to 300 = -0.133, 2.3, 2.41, 1.71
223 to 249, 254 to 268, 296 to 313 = -0.151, 1.97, 2.26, 1.97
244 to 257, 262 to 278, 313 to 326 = -0.053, 1.87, 2.12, 2.4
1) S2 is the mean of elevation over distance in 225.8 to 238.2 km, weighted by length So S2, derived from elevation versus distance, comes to 2.32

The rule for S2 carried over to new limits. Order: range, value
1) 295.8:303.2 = 1.78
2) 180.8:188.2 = 2.32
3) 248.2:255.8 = 2.08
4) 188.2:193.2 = 2.29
